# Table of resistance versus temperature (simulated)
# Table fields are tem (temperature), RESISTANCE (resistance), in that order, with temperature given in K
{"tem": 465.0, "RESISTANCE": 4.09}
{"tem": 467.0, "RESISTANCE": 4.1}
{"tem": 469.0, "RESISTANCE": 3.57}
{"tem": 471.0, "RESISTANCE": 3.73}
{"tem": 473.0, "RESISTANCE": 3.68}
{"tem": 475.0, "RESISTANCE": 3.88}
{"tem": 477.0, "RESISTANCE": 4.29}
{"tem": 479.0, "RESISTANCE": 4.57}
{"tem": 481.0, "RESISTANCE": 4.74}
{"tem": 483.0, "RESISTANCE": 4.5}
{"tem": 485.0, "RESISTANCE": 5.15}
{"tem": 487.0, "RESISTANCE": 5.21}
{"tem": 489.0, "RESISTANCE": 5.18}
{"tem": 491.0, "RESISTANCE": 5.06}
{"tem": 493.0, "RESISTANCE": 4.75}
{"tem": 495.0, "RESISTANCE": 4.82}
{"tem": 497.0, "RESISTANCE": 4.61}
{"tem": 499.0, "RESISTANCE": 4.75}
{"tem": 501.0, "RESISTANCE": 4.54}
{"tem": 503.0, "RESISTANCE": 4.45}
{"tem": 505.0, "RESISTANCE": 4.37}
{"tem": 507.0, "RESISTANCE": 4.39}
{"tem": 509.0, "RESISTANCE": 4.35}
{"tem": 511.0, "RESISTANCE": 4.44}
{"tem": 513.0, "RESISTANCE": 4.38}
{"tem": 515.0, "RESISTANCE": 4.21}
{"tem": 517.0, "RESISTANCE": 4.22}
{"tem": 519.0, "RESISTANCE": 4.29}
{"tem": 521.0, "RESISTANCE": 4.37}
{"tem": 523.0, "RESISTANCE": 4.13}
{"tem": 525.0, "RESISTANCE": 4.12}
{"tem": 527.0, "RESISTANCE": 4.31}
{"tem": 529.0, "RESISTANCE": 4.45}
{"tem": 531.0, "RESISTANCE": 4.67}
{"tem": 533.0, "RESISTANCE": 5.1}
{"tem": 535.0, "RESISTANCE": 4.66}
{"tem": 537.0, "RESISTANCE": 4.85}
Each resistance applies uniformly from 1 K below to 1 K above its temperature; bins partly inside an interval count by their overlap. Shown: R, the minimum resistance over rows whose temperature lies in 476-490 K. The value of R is 4.29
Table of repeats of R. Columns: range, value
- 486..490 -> 5.18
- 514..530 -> 4.12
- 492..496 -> 4.75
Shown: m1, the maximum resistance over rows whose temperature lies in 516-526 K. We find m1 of 4.37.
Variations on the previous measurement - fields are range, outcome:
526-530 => 4.45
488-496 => 5.18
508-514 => 4.44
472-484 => 4.74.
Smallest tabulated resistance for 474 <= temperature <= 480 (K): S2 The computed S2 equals 3.88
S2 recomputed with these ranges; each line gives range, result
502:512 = 4.35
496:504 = 4.45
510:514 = 4.38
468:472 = 3.57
